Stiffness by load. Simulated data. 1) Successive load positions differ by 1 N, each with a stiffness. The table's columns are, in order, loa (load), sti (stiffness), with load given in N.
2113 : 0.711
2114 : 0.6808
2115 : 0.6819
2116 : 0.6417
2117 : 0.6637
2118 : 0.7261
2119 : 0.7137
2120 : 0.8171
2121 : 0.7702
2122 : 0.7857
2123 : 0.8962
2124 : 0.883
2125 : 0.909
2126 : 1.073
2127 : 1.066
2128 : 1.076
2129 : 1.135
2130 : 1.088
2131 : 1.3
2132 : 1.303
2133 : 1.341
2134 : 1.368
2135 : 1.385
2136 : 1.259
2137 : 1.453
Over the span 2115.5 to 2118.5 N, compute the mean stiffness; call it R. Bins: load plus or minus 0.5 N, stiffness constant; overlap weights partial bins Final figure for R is 0.677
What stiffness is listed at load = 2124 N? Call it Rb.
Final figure 0.883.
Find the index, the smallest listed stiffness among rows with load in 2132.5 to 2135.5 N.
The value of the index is 1.341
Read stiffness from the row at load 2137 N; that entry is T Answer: 1.453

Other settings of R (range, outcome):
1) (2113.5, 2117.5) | 0.667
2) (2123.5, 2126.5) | 0.955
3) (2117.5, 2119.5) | 0.72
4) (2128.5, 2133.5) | 1.23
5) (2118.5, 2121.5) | 0.767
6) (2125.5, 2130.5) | 1.09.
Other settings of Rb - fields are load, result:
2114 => 0.6808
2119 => 0.7137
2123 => 0.8962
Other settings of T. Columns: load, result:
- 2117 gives 0.6637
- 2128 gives 1.076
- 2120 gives 0.8171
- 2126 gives 1.073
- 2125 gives 0.909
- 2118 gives 0.7261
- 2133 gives 1.341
